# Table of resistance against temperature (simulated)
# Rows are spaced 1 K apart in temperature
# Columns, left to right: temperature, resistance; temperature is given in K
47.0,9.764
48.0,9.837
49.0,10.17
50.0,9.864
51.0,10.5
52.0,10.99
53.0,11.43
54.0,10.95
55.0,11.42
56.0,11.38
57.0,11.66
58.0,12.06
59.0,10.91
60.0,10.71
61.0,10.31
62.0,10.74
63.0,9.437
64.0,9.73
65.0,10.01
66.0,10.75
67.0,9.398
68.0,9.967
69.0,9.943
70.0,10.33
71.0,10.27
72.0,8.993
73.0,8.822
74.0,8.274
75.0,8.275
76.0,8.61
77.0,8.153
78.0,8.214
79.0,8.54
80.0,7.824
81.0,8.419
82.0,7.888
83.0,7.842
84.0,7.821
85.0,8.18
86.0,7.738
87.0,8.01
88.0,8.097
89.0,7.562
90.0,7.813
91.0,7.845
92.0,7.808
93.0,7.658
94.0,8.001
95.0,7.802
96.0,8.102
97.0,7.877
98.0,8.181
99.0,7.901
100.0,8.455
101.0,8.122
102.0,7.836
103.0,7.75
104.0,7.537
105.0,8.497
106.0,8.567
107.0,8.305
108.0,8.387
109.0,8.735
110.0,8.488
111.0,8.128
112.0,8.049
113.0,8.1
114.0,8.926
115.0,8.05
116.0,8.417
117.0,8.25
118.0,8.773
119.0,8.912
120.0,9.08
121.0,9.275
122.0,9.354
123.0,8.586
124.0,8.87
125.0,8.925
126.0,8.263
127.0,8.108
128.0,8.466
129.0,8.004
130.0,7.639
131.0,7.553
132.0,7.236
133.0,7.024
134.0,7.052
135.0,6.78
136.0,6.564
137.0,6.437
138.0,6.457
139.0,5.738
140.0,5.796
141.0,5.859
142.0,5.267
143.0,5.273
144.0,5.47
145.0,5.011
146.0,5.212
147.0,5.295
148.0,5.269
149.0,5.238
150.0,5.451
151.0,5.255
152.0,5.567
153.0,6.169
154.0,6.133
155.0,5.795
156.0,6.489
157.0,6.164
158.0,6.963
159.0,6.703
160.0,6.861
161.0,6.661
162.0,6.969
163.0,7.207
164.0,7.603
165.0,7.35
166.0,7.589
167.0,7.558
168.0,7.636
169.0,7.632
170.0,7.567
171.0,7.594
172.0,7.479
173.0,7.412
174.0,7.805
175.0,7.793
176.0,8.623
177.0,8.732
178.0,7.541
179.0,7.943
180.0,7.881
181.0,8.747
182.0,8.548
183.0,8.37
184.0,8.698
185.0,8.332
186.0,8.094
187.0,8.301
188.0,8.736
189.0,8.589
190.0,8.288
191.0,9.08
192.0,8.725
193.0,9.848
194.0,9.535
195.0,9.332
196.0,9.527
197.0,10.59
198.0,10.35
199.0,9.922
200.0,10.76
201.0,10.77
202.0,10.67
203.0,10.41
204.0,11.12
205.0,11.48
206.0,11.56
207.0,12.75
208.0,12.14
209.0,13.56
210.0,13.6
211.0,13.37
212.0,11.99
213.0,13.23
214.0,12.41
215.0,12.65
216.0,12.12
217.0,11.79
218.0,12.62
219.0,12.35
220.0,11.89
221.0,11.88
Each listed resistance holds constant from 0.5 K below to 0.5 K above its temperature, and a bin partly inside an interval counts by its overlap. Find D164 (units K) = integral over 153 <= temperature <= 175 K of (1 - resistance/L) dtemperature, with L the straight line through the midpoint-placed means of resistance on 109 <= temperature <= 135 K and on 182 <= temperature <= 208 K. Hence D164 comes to 4.9 K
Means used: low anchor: 8.28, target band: 7.1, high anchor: 9.78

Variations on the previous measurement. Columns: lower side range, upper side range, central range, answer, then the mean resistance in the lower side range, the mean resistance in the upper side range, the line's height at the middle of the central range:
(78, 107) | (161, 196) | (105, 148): 2.8 K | 8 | 8.15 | 8.06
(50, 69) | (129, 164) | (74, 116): 3.3 K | 10.6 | 6.24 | 8.85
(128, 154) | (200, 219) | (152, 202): 6.4 K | 6.15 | 12.1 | 9.27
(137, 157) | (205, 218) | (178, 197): 2.4 K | 5.65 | 12.6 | 9.99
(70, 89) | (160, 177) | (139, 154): 4.4 K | 8.36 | 7.55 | 7.75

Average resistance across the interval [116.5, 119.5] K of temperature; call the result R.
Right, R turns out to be 8.65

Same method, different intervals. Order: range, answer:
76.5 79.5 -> 8.3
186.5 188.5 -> 8.52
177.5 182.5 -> 8.13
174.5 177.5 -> 8.38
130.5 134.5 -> 7.22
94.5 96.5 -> 7.95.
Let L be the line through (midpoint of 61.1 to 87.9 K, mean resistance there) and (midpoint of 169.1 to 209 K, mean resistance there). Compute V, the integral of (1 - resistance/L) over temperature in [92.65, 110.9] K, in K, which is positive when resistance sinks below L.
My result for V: 1.80 K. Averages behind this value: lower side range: 8.94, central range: 8.13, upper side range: 9.26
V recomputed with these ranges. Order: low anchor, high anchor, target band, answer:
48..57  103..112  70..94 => 3.1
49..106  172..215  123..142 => 4.4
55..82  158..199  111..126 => 0.6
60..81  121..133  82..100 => 2.1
